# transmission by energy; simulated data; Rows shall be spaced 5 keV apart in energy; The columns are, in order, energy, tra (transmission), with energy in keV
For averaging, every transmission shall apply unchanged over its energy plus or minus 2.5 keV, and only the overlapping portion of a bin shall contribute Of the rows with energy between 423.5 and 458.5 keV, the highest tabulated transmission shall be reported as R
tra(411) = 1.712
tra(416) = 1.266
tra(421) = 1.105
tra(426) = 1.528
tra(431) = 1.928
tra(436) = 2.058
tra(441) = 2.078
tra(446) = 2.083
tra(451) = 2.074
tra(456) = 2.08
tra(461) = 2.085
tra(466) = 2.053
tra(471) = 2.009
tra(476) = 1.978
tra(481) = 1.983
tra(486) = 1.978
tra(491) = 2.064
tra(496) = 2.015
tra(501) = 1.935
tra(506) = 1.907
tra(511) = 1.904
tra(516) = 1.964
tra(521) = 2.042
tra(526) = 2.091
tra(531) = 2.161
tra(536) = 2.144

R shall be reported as 2.083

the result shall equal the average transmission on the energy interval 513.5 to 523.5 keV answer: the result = 2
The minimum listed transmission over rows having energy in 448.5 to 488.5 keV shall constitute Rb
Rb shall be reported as 1.978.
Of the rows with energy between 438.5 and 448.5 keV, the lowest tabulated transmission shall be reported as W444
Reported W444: 2.078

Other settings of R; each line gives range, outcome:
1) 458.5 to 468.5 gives 2.085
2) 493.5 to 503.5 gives 2.015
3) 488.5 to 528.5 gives 2.091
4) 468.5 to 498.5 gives 2.064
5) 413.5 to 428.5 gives 1.528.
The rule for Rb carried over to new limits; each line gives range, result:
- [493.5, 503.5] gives 1.935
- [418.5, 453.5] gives 1.105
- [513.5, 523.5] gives 1.964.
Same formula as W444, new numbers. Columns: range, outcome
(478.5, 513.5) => 1.904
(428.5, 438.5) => 1.928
